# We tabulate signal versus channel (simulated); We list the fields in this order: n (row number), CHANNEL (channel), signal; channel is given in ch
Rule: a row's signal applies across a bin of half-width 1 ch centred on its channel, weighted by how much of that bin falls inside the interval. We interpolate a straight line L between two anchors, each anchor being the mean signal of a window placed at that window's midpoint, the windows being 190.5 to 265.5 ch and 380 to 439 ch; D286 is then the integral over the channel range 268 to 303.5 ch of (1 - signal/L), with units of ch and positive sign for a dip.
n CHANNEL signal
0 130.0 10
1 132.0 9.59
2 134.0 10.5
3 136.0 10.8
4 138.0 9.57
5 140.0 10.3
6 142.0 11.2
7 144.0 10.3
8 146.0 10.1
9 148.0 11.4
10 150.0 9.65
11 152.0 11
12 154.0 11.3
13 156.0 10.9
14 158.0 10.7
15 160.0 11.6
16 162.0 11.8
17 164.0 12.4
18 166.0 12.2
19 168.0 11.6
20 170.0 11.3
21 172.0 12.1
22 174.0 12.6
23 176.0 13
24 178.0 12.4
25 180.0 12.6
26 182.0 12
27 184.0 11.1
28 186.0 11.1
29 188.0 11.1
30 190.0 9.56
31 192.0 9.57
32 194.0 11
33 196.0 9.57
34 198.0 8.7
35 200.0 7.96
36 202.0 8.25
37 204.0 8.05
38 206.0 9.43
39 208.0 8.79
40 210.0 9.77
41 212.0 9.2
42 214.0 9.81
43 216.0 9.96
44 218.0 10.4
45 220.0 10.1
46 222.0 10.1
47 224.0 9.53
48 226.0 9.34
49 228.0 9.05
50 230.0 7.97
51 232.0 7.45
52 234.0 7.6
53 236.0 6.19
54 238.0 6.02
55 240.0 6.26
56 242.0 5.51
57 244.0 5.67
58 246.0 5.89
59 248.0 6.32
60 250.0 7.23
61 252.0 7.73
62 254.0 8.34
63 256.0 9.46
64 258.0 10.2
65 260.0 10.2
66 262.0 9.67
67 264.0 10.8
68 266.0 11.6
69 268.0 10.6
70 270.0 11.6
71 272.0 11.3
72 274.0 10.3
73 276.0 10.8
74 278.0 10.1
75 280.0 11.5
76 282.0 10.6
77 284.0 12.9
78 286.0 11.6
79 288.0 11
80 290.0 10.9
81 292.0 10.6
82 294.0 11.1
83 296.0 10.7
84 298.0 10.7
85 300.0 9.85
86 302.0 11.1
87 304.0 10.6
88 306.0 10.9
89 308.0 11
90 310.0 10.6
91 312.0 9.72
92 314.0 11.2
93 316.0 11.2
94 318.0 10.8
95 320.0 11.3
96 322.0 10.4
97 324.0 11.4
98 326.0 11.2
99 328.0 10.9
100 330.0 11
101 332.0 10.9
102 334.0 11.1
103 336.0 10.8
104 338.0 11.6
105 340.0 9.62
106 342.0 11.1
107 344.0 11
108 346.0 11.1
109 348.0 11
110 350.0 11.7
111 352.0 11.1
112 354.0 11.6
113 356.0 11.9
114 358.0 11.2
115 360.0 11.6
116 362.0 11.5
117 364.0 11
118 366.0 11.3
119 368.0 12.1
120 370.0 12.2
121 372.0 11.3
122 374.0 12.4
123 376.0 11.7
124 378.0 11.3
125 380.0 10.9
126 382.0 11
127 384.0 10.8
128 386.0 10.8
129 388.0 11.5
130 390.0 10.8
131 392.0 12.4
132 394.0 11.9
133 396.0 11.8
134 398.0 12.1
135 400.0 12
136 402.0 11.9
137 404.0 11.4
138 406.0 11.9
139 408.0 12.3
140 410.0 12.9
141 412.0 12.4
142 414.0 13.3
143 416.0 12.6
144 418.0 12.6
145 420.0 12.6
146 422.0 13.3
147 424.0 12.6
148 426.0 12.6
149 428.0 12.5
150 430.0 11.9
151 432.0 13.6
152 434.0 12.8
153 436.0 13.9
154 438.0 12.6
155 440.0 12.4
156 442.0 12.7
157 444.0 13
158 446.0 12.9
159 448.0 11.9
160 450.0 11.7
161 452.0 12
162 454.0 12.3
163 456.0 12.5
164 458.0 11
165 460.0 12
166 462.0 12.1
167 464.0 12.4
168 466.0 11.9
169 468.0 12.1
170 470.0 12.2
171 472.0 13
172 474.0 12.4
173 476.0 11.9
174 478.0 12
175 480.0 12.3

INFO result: -4.5 ch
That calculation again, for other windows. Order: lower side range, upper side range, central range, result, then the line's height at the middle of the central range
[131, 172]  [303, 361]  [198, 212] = 2.8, 11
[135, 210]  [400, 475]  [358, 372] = 0.5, 12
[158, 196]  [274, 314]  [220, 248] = 9.3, 11.2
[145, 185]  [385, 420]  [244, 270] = 6.2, 11.8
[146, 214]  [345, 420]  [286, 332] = 2.0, 11.3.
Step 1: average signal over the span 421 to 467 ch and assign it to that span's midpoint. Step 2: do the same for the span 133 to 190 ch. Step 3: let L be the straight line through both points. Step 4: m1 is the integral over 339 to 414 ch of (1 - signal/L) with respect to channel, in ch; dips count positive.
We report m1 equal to 3.9 ch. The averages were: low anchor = 11.3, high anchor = 12.5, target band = 11.6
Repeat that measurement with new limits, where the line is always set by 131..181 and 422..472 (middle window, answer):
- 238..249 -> 5.4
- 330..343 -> 1.2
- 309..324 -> 1.4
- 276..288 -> 0.5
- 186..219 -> 5.6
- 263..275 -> 0.7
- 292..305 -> 1.3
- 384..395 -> 0.7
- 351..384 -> 1.7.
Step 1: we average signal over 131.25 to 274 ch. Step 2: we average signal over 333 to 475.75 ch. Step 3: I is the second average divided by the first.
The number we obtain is 1.2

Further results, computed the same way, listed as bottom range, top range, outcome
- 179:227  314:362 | 1.13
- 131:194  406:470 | 1.12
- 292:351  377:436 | 1.11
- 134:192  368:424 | 1.06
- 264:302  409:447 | 1.17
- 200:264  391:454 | 1.48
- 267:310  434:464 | 1.13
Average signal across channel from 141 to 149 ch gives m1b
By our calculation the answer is 10.8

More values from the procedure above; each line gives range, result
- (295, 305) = 10.6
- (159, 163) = 11.7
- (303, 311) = 10.8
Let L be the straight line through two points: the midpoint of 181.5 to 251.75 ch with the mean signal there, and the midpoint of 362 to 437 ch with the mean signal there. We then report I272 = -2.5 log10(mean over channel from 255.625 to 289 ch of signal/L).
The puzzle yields -0.12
